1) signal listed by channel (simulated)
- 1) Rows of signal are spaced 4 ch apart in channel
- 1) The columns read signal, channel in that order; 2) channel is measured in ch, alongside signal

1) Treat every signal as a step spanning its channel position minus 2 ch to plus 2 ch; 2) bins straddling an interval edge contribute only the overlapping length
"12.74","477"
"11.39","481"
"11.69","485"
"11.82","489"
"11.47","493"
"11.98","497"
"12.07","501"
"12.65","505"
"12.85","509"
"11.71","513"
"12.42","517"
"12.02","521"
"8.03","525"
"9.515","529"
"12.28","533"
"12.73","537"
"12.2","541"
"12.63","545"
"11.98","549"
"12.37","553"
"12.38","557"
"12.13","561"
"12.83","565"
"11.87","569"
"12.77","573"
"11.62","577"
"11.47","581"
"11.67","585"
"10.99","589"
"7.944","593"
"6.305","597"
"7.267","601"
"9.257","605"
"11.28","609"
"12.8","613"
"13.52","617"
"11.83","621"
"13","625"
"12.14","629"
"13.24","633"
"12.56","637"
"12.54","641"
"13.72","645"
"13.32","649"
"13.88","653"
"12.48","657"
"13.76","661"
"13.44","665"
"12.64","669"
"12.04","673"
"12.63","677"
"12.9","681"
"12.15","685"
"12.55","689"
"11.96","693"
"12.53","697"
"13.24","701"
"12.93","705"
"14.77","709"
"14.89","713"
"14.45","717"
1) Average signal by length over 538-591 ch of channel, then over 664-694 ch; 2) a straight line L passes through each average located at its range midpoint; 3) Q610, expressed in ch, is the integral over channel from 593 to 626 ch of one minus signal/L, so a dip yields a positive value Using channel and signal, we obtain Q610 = 5.0 ch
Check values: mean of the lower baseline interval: 12.1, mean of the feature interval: 10.4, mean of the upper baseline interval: 12.5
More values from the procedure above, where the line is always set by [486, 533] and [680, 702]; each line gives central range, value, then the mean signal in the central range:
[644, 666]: -2.0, 13.4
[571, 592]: 0.7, 11.5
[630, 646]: -0.9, 12.9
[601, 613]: 1.9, 10.2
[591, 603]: 4.8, 7.17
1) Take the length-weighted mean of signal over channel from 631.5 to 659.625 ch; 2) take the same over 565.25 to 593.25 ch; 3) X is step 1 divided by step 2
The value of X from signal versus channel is 1.14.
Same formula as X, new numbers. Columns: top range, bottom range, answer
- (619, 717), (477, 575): 1.09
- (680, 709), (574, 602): 1.30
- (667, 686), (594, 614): 1.37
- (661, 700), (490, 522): 1.04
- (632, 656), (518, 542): 1.18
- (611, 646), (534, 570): 1.04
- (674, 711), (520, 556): 1.11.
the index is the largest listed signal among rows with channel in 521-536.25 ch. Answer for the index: 12.28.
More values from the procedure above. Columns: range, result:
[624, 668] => 13.88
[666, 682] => 12.9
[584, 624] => 13.52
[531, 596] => 12.83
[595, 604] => 7.267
